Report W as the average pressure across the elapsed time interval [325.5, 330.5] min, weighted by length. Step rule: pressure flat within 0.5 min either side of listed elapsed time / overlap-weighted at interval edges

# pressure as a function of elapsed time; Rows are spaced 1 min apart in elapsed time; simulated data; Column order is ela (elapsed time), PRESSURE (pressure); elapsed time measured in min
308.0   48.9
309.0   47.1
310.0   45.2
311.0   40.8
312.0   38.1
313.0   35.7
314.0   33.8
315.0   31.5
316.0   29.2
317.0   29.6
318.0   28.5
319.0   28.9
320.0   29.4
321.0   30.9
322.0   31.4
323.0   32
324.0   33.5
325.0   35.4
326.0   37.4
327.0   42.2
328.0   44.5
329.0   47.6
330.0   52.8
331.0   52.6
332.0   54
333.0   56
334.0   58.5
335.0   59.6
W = 44.9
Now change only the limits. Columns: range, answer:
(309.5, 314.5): 38.7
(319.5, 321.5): 30.1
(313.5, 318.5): 30.5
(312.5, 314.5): 34.8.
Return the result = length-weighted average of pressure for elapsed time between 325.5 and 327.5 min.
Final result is 39.8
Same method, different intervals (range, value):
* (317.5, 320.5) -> 28.9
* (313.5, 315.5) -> 32.6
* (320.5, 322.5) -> 31.1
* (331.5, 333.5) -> 55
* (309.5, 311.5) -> 43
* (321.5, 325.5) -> 33.1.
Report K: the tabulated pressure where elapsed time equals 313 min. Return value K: 35.7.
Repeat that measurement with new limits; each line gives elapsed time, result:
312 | 38.1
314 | 33.8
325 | 35.4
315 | 31.5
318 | 28.5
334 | 58.5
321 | 30.9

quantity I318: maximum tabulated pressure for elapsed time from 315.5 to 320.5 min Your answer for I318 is 29.6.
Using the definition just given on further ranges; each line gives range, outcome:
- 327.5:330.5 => 52.8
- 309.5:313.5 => 45.2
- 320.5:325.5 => 35.4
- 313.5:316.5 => 33.8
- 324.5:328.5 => 44.5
